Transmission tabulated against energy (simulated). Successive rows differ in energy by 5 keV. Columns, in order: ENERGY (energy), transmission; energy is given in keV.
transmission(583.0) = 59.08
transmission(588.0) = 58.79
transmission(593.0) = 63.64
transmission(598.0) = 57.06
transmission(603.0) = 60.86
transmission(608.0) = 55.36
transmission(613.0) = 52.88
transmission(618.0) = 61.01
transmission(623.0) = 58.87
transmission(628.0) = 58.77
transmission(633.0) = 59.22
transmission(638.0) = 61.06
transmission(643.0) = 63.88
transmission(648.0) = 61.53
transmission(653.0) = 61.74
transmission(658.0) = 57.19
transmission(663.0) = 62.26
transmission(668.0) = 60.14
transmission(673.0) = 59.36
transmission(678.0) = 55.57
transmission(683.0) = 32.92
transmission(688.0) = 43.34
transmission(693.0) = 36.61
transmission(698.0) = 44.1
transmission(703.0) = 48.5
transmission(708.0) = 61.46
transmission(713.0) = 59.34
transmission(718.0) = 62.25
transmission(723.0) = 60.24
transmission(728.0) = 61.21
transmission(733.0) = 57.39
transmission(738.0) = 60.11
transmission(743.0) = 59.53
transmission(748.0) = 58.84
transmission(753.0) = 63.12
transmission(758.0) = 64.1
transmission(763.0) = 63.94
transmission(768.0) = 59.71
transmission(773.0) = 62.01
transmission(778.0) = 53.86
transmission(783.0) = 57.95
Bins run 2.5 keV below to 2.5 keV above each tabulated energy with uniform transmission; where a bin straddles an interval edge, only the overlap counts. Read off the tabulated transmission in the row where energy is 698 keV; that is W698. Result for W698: 44.1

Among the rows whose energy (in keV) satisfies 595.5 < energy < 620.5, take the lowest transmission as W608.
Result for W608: 52.88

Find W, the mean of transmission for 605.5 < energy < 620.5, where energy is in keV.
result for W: 56.4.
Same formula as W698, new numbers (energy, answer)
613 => 52.88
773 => 62.01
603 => 60.86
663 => 62.26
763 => 63.94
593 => 63.64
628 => 58.77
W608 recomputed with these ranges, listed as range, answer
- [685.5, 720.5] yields 36.61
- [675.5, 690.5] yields 32.92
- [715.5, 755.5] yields 57.39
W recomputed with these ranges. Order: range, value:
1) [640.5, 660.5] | 61.1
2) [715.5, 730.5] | 61.2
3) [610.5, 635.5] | 58.1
